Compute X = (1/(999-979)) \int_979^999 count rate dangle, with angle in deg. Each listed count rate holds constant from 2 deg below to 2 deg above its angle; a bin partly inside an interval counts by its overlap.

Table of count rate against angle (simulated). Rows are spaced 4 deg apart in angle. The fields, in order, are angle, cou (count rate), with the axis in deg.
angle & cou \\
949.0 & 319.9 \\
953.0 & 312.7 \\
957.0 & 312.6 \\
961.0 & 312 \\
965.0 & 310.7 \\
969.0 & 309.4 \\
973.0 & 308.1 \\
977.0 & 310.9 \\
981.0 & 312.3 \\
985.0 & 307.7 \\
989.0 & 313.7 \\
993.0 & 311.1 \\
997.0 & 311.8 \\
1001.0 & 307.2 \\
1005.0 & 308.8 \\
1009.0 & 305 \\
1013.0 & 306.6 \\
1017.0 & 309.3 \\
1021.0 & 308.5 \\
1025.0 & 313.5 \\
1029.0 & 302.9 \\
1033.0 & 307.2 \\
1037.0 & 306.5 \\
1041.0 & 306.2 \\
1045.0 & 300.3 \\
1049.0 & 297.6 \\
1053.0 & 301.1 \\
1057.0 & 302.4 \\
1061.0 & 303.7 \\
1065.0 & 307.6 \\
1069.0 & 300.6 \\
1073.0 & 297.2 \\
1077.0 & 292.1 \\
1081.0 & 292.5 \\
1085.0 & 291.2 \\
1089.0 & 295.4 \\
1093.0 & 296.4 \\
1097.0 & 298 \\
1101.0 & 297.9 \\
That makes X 311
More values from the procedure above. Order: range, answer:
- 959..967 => 311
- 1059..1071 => 304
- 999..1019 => 307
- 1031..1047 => 305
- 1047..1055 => 299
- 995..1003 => 310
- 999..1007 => 308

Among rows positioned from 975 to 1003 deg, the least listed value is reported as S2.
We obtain 307.2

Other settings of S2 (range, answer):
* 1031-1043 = 306.2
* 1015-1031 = 302.9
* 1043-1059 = 297.6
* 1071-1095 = 291.2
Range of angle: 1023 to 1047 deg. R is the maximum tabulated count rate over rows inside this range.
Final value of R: 313.5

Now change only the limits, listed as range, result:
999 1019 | 309.3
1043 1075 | 307.6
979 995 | 313.7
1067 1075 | 300.6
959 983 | 312.3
